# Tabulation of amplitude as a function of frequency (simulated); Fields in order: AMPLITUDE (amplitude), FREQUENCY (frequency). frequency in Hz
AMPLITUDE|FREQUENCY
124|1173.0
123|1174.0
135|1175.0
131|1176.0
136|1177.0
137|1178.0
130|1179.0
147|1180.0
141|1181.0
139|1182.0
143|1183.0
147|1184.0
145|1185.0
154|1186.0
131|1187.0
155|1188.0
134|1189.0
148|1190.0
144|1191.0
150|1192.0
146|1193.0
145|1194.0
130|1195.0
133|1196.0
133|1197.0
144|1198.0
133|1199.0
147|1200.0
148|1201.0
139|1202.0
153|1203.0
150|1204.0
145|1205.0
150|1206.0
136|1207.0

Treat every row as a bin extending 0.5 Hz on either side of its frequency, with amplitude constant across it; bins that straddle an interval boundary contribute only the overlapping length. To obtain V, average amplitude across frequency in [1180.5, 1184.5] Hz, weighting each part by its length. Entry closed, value 142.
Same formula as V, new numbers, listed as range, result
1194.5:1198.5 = 135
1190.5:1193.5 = 147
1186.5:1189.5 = 140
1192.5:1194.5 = 146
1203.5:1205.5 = 148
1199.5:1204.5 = 147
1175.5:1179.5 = 134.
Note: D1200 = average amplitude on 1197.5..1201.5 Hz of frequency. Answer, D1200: 143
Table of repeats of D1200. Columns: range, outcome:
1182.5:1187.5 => 144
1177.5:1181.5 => 139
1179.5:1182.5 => 142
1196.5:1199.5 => 137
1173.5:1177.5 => 131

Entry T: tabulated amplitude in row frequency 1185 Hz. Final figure 145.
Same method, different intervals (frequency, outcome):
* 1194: 145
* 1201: 148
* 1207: 136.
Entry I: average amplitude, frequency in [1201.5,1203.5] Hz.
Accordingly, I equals 146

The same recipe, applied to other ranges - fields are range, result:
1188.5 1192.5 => 144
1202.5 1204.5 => 152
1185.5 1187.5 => 142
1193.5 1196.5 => 136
